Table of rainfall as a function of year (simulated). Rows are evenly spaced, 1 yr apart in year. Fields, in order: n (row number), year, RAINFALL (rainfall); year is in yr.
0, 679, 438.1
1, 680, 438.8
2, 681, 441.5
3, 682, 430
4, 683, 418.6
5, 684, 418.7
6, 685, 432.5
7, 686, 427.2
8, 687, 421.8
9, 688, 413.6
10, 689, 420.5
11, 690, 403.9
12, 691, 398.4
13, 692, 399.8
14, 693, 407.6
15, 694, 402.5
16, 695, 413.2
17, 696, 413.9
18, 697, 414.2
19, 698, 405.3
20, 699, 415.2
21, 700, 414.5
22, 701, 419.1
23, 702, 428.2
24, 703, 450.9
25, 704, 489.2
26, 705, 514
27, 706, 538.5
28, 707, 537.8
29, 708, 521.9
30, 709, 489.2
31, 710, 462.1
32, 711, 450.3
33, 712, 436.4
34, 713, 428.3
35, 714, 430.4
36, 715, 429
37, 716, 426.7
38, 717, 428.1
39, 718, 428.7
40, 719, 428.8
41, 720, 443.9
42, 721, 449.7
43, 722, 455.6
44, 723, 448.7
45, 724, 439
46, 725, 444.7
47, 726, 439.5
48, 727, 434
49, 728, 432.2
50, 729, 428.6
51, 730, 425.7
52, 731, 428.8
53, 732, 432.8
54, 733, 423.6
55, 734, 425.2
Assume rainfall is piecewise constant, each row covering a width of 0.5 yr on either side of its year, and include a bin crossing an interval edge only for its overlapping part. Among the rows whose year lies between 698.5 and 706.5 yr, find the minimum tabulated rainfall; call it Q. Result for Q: 414.5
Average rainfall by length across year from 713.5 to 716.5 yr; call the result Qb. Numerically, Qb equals 429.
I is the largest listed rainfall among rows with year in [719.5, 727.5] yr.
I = 455.6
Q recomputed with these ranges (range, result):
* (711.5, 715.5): 428.3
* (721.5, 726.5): 439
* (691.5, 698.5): 399.8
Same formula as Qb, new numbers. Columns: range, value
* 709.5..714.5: 442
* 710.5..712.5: 443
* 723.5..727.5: 439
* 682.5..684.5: 419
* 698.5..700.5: 415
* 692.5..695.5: 408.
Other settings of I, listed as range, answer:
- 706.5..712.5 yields 537.8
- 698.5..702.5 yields 428.2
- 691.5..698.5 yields 414.2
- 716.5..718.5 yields 428.7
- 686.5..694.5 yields 421.8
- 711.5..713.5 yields 436.4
